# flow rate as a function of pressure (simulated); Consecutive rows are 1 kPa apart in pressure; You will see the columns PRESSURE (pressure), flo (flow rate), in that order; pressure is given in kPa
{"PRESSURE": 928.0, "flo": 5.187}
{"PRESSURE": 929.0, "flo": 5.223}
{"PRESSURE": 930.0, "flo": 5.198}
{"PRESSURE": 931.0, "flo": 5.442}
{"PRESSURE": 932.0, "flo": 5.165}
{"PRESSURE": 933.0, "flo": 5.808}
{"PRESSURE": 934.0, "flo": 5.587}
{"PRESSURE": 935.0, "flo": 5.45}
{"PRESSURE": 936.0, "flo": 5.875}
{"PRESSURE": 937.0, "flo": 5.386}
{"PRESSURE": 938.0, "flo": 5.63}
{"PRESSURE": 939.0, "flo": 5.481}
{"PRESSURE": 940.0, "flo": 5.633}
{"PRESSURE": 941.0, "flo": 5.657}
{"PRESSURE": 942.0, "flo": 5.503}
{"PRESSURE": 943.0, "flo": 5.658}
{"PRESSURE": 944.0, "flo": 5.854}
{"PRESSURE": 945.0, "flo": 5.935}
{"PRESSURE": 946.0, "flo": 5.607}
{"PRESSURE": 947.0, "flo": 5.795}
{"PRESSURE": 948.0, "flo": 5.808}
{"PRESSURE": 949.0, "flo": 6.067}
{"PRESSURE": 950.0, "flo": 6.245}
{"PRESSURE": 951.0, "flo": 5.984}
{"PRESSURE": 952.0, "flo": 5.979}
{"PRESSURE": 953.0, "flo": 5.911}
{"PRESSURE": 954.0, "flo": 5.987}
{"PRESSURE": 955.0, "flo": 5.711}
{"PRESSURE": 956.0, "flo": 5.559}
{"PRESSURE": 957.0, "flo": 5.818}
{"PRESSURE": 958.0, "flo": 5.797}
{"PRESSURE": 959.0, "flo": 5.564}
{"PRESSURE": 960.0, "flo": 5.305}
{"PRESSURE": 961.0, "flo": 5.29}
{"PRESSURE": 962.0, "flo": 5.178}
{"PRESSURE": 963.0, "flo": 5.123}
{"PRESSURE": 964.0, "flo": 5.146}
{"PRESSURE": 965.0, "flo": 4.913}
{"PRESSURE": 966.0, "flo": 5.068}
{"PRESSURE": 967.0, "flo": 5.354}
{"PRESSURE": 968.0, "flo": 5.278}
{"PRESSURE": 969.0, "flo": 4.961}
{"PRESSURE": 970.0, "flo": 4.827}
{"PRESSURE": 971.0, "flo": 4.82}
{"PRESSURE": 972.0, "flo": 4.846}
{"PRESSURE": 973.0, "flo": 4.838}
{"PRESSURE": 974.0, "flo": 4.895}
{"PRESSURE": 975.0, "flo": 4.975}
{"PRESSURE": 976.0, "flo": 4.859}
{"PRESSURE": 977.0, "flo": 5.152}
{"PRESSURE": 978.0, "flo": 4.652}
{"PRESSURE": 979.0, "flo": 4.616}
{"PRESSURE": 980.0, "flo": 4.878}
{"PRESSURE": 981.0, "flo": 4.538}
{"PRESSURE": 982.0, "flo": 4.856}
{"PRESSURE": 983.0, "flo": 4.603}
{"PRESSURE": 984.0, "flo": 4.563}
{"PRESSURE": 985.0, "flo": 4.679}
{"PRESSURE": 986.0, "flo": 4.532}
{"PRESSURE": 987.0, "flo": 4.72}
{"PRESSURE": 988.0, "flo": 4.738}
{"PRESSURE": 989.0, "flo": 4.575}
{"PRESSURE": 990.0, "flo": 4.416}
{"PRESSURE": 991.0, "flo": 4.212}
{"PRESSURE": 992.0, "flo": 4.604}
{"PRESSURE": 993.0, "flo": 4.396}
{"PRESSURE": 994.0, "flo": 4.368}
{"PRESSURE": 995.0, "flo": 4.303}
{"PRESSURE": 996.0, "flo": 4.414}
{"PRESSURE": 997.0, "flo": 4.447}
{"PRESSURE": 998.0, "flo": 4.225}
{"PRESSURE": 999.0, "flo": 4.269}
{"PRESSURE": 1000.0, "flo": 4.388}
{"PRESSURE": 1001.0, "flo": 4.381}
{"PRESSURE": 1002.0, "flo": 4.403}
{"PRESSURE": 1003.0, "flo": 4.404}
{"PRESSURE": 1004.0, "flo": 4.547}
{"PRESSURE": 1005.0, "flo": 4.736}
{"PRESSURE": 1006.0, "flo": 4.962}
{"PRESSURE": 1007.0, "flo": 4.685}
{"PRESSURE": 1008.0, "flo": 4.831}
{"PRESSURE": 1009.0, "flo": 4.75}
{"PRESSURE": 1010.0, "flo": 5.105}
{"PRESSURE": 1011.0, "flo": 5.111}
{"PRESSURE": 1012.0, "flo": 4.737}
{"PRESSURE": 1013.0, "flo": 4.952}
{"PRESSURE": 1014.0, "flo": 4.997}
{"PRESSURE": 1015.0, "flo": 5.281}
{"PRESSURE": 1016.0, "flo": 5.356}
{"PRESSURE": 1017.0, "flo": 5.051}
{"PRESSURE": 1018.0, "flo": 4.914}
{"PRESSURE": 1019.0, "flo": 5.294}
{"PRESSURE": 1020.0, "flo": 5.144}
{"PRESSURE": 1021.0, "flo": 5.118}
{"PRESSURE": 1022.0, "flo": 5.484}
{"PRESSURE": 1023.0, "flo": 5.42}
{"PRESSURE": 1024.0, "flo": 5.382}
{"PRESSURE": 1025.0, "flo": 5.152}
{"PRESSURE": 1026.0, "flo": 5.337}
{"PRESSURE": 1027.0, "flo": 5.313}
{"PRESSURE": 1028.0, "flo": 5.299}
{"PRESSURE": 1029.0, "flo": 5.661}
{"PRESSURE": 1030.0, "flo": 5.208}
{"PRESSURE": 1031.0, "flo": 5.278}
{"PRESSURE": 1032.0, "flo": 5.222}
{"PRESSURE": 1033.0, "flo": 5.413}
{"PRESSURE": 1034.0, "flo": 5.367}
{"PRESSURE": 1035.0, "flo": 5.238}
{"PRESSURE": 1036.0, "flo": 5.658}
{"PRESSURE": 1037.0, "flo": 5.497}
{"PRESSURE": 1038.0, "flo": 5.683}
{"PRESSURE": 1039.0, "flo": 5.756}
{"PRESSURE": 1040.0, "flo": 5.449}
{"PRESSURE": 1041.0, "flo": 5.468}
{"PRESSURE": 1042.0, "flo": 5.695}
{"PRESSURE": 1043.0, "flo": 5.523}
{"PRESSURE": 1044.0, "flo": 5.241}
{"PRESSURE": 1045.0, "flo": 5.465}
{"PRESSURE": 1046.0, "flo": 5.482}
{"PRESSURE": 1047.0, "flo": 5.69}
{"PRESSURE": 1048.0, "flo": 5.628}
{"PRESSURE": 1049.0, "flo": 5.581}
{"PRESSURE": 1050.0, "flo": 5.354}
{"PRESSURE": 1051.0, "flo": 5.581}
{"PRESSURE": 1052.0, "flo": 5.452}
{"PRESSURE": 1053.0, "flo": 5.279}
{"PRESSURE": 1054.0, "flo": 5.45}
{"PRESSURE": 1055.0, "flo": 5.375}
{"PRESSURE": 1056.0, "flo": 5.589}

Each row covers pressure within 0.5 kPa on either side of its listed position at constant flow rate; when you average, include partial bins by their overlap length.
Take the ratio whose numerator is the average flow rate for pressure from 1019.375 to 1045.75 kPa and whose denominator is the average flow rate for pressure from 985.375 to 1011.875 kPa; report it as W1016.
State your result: 1.18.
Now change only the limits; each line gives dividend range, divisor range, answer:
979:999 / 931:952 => 0.79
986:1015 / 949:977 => 0.86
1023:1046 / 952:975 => 1.03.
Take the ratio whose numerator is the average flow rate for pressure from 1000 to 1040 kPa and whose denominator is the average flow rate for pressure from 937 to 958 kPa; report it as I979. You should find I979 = 0.9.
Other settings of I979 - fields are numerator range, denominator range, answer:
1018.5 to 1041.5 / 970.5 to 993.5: 1.15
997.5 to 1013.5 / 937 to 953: 0.81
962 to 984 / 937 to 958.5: 0.85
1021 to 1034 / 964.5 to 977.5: 1.07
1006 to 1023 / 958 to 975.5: 0.99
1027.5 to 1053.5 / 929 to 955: 0.96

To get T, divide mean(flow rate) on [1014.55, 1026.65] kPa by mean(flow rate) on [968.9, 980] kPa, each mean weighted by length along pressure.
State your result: 1.1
